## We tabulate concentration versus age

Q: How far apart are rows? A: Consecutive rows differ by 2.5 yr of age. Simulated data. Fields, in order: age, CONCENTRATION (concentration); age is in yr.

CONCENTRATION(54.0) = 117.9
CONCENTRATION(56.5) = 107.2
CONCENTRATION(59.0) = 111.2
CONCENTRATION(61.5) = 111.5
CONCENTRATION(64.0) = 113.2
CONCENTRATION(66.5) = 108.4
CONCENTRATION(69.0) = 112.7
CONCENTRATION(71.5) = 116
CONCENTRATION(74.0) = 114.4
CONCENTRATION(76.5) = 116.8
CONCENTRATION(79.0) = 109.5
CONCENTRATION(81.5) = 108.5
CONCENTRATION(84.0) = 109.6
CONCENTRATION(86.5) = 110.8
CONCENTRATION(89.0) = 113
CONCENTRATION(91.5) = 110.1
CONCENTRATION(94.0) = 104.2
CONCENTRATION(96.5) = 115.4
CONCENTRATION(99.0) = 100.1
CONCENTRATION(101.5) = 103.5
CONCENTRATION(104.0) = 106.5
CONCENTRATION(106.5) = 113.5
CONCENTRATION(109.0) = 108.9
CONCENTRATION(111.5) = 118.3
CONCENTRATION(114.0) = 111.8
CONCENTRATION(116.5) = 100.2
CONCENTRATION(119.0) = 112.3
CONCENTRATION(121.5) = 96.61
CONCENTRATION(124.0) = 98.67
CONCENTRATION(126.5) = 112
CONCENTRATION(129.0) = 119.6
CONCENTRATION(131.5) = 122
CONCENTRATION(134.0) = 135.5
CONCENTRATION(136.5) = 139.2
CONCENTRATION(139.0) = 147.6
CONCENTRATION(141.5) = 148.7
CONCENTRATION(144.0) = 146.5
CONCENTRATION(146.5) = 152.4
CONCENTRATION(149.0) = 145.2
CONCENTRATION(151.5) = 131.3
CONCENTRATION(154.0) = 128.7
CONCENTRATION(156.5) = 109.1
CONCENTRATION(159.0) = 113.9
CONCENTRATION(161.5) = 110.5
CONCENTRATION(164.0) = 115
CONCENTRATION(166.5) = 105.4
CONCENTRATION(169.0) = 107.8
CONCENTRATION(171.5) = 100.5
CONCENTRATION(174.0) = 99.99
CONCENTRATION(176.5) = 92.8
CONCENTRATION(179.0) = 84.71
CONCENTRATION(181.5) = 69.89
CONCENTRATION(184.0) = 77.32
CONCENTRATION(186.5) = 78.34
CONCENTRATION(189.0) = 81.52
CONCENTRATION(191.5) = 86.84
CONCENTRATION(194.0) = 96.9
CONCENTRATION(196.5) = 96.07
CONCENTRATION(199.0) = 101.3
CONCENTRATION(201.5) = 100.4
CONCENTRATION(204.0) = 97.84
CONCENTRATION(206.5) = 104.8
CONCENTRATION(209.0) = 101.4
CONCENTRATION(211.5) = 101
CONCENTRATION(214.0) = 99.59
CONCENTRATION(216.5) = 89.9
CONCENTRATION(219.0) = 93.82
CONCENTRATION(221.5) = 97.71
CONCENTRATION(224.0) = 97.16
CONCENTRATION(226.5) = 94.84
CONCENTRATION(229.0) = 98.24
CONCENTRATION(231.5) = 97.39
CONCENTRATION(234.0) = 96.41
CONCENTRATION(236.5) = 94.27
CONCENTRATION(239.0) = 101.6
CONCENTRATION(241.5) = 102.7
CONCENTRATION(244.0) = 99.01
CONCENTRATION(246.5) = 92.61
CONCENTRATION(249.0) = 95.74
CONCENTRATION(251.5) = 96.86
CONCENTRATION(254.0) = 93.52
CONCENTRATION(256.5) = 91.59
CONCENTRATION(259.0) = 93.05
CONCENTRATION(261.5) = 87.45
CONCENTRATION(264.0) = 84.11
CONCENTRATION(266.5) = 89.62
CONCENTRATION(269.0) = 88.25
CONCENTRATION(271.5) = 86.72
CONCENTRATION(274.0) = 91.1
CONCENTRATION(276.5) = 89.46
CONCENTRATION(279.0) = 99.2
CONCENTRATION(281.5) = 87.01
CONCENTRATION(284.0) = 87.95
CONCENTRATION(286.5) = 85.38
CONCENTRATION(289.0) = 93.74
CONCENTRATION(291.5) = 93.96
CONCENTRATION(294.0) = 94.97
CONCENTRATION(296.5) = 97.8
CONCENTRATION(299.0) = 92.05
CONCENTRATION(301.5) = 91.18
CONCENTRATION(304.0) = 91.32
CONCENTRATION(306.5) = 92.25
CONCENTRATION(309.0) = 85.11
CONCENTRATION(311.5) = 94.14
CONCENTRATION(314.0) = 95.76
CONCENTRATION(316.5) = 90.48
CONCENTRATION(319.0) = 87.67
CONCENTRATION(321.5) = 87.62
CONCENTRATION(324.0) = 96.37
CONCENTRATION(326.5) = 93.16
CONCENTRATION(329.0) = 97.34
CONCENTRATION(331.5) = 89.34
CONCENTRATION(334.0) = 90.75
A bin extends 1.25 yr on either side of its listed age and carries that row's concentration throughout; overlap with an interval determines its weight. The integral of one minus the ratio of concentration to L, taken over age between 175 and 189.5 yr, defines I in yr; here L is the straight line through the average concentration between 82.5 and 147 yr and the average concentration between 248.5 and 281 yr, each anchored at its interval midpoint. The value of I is 3.4 yr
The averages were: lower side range 117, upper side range 91.1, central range 81.1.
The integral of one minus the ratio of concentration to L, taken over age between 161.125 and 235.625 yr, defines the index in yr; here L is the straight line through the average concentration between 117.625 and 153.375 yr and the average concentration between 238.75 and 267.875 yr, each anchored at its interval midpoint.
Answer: 9.6 yr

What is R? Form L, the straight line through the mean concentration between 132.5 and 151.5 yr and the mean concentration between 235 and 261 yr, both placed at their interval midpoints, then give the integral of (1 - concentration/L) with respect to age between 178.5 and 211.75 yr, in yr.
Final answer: 7.8 yr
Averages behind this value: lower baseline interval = 144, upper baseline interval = 95.8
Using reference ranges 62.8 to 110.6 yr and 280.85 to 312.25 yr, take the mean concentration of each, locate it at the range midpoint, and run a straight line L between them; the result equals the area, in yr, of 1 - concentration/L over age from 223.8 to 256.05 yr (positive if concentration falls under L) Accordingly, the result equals -0.1 yr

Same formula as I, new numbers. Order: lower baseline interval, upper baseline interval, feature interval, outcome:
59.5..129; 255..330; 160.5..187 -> 1.9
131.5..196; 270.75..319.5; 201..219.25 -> 1.1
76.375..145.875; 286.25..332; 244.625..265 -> 1.4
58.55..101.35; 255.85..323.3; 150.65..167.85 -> -2.1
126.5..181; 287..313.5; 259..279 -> 1.9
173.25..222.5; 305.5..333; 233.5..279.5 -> -0.5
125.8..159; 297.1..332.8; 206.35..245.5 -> 5.3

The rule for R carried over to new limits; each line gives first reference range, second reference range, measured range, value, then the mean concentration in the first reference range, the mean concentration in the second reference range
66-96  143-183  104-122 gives 0.5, 111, 113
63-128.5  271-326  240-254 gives -0.1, 110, 91.5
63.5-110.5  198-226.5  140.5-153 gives -4.8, 110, 98.4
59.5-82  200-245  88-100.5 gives 0.2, 112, 98.2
